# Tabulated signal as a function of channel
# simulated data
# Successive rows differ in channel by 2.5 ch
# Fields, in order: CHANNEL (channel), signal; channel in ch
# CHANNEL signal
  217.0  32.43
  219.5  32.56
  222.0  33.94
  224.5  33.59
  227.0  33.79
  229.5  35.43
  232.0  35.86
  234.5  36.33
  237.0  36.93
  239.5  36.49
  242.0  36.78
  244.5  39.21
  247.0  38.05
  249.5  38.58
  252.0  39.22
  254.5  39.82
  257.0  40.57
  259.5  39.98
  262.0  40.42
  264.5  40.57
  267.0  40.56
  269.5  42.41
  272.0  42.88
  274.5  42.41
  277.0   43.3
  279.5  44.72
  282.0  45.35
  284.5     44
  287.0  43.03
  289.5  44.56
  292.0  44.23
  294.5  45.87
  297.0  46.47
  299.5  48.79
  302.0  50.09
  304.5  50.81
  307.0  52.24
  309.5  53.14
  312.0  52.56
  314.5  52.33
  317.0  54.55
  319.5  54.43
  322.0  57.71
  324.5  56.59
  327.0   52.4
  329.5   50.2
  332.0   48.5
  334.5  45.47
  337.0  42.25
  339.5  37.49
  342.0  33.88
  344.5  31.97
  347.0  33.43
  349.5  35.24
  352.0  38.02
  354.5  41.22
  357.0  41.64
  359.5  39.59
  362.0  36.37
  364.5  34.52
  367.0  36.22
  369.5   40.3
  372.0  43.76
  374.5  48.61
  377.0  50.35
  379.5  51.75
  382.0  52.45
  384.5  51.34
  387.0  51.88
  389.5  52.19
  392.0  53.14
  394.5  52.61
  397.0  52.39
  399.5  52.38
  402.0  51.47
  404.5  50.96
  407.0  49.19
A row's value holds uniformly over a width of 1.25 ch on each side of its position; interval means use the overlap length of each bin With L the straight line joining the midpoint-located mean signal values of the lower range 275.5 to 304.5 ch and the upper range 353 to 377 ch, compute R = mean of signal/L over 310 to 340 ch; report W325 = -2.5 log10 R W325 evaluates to -0.17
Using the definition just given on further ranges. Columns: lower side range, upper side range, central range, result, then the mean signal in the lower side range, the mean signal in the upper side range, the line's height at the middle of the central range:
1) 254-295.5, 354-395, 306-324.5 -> -0.23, 42.7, 45.7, 43.9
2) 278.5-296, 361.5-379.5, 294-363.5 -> -0.05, 44.6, 42.4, 43.5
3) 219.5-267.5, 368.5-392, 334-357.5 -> 0.23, 37.5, 49.5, 46.5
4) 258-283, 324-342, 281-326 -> -0.13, 42.2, 46.2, 44.3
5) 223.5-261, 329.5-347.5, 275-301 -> -0.17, 37.4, 40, 38.7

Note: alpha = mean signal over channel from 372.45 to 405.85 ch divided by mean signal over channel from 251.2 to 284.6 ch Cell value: 1.2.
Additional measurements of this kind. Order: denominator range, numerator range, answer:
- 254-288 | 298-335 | 1.23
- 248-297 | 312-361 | 1.06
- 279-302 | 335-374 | 0.84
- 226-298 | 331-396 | 1.06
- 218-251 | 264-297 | 1.21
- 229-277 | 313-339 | 1.30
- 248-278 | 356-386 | 1.08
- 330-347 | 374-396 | 1.30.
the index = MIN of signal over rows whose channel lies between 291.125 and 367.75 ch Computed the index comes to 31.97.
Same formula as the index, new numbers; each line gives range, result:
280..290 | 43.03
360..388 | 34.52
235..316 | 36.49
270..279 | 42.41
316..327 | 52.4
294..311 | 45.87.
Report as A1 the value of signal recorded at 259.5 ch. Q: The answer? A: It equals 39.98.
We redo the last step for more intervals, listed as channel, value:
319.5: 54.43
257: 40.57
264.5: 40.57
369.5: 40.3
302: 50.09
